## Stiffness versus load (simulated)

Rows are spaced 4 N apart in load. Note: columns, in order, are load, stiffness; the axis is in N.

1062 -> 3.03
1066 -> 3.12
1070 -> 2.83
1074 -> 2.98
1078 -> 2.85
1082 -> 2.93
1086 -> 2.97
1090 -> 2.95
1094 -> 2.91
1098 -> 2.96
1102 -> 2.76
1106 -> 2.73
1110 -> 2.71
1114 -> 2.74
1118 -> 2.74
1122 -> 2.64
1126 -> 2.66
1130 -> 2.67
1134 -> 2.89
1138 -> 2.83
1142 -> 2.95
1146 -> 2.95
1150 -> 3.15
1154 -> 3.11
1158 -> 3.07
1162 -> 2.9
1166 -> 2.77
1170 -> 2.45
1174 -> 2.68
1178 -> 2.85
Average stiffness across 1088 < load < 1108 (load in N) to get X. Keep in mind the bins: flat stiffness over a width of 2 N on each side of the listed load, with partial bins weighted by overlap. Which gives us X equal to 2.86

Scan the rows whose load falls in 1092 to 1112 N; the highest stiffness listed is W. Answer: 2.96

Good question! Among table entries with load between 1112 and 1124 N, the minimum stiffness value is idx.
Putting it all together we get 2.64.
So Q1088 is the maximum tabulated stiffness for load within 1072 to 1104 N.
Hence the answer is 2.98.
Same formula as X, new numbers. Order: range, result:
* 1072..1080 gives 2.92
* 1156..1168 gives 2.91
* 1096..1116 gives 2.78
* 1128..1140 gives 2.8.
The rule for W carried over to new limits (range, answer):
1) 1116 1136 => 2.89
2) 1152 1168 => 3.11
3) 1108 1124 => 2.74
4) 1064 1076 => 3.12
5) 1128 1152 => 3.15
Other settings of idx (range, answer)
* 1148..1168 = 2.77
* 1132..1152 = 2.83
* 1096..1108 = 2.73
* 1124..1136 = 2.66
